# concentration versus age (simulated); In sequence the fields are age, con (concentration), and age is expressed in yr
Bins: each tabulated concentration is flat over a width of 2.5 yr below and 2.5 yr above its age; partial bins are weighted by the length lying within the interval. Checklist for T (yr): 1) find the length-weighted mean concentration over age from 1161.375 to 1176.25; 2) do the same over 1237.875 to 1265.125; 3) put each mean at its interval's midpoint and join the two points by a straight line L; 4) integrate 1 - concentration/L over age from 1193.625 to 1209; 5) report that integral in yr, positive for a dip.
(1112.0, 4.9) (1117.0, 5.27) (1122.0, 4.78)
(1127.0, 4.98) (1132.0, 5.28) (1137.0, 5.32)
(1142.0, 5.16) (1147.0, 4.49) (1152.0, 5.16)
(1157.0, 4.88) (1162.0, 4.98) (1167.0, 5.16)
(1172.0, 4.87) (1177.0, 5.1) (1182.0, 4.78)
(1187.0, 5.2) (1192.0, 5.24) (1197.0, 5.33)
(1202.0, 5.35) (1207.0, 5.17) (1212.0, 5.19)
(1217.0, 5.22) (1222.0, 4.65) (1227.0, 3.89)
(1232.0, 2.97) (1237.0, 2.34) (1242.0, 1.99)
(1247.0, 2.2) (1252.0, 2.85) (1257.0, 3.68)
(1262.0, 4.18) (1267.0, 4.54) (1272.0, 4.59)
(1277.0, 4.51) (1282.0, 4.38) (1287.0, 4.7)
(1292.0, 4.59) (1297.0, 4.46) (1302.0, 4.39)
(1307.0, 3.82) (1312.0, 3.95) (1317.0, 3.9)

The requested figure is -3.9 yr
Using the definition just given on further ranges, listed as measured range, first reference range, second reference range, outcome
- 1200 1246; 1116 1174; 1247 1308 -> 5.32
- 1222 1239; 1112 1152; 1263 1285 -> 4.89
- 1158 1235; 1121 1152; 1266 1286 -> -0.74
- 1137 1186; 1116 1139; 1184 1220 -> 1.76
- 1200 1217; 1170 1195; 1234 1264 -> -4.27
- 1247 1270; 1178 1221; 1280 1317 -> 4.87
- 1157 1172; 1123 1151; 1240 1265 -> -1.47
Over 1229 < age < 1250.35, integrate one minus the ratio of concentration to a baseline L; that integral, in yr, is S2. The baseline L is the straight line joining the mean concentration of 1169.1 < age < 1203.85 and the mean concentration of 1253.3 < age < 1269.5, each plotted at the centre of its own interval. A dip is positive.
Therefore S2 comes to 9.45 yr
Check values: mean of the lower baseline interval 5.12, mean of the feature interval 2.43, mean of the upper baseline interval 4.04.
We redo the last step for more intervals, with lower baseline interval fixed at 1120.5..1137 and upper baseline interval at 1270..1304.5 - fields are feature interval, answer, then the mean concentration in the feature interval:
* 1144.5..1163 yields 0.4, 4.87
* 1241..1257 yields 7.1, 2.59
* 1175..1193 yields -0.7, 5.07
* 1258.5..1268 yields 0.7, 4.26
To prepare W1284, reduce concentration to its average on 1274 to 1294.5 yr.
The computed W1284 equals 4.55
